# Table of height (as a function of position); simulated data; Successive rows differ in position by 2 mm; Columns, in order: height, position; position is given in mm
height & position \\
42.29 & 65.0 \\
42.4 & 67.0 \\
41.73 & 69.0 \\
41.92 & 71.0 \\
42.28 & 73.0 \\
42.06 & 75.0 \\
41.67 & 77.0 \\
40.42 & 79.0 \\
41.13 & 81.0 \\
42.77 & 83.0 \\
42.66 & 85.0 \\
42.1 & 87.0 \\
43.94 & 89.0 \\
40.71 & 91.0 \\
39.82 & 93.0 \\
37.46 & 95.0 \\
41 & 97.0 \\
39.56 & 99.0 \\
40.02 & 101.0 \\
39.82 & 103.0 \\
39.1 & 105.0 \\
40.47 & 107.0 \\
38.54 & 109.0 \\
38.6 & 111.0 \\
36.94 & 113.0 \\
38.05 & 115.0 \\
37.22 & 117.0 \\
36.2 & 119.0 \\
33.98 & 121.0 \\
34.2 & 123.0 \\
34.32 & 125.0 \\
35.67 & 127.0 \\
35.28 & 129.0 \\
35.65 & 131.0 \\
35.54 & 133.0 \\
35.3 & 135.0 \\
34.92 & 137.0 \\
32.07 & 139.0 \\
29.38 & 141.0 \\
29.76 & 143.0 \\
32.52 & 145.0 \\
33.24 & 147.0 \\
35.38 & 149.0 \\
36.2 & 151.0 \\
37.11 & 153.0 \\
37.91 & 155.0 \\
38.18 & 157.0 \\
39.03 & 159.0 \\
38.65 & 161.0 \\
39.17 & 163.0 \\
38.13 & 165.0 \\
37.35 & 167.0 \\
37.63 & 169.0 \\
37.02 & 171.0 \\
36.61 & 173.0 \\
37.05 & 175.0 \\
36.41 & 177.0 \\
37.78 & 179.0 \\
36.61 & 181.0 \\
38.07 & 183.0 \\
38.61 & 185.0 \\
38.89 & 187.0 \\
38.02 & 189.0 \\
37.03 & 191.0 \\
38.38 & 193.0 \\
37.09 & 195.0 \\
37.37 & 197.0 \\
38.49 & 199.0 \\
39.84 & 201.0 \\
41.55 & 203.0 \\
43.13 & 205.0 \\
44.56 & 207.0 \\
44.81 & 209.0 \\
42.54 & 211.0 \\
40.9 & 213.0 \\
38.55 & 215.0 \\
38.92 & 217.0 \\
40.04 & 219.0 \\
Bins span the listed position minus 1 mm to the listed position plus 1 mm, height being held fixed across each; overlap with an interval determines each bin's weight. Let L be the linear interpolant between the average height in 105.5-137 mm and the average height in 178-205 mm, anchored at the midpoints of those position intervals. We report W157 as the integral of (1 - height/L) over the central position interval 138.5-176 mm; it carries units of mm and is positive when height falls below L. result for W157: 1.5 mm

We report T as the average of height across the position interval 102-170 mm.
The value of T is 36.2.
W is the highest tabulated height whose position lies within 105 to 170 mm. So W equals 40.47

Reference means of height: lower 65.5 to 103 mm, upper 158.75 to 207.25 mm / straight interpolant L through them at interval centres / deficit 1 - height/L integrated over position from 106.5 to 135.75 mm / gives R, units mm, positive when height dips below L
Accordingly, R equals 2.8 mm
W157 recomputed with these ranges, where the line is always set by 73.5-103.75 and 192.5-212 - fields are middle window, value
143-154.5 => 1.8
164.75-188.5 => 2.0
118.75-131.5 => 1.9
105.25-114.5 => 0.5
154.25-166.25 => 0.7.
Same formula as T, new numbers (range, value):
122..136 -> 35.1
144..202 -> 37.4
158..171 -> 38.2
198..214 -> 42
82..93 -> 42.2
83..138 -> 38.1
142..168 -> 36.4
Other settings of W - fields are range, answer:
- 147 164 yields 39.17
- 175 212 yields 44.81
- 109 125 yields 38.6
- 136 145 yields 34.92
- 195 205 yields 43.13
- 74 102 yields 43.94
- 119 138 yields 36.2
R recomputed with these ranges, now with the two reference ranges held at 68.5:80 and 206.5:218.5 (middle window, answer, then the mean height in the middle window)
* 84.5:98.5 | 0.2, 41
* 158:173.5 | 1.3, 38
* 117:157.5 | 6.8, 34.7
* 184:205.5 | 1.4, 38.8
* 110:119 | 0.9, 37.5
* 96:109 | 0.6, 39.9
